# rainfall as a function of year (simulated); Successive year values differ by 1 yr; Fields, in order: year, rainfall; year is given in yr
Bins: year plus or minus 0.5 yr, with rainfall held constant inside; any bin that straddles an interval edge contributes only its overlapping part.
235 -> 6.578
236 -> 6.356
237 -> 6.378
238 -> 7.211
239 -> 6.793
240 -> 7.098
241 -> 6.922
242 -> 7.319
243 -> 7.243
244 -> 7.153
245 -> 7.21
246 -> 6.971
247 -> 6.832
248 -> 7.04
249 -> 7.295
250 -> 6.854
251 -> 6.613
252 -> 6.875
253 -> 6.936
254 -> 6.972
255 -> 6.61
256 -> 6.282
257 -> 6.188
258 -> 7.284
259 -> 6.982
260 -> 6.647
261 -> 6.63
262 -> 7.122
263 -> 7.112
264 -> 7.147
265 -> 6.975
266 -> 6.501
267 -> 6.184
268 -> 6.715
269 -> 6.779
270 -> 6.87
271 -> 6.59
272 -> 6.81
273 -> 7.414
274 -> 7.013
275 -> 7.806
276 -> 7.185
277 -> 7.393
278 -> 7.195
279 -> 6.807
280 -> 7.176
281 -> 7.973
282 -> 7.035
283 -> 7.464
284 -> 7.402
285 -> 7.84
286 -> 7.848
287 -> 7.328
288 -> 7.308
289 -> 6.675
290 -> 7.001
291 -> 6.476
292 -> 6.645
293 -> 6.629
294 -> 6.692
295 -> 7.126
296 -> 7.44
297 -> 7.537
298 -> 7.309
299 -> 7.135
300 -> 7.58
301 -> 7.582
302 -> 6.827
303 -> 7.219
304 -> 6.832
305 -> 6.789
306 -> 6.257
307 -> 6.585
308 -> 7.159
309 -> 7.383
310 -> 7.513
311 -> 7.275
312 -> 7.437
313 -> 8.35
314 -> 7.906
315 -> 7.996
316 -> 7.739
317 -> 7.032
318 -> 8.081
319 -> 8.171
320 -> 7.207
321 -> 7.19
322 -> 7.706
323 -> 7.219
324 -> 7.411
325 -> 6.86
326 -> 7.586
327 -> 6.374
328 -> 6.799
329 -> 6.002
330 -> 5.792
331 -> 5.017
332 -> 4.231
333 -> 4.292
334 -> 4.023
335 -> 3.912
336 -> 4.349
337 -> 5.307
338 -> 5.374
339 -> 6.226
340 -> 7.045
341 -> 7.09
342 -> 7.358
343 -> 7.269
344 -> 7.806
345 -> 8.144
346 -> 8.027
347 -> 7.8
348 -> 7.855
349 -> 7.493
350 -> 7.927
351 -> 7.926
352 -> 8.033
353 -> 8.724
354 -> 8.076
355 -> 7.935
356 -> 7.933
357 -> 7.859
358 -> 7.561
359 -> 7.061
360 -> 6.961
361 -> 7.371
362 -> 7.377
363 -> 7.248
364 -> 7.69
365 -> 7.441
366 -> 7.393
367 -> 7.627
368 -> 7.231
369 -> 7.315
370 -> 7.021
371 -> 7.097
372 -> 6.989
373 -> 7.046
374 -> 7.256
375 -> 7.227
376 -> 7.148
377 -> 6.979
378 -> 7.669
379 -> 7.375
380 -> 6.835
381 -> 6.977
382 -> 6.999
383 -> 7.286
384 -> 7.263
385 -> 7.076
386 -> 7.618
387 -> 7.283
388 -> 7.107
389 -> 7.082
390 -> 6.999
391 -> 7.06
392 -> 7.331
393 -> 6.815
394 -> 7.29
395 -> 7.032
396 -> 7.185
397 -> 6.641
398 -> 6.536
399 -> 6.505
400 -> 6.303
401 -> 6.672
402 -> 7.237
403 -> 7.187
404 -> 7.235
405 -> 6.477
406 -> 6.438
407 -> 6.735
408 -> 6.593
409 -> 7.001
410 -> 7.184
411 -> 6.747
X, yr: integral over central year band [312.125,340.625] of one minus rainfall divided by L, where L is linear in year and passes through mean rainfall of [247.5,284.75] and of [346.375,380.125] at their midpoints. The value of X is 3.14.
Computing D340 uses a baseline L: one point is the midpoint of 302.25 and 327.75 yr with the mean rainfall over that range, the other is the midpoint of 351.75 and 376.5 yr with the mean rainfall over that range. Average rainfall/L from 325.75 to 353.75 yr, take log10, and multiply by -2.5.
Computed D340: 0.129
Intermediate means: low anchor 7.32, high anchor 7.46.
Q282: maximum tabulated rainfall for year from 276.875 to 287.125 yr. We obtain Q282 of 7.973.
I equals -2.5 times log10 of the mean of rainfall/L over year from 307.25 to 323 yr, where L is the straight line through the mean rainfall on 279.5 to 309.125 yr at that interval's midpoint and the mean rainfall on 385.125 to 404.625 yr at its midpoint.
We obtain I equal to -0.070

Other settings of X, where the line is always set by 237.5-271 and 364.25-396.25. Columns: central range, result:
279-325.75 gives -1.89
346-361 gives -1.39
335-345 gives 1.00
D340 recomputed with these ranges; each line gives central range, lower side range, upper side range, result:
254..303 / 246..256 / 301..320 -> 0.008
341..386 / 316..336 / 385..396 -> -0.100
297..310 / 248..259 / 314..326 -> 0.039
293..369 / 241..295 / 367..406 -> -0.007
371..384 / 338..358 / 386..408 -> 0.009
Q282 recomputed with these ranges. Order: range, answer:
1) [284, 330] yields 8.35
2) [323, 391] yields 8.724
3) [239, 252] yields 7.319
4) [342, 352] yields 8.144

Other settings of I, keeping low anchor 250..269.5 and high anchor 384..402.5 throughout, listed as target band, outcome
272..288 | -0.09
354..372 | -0.07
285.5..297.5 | -0.04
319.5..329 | -0.03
